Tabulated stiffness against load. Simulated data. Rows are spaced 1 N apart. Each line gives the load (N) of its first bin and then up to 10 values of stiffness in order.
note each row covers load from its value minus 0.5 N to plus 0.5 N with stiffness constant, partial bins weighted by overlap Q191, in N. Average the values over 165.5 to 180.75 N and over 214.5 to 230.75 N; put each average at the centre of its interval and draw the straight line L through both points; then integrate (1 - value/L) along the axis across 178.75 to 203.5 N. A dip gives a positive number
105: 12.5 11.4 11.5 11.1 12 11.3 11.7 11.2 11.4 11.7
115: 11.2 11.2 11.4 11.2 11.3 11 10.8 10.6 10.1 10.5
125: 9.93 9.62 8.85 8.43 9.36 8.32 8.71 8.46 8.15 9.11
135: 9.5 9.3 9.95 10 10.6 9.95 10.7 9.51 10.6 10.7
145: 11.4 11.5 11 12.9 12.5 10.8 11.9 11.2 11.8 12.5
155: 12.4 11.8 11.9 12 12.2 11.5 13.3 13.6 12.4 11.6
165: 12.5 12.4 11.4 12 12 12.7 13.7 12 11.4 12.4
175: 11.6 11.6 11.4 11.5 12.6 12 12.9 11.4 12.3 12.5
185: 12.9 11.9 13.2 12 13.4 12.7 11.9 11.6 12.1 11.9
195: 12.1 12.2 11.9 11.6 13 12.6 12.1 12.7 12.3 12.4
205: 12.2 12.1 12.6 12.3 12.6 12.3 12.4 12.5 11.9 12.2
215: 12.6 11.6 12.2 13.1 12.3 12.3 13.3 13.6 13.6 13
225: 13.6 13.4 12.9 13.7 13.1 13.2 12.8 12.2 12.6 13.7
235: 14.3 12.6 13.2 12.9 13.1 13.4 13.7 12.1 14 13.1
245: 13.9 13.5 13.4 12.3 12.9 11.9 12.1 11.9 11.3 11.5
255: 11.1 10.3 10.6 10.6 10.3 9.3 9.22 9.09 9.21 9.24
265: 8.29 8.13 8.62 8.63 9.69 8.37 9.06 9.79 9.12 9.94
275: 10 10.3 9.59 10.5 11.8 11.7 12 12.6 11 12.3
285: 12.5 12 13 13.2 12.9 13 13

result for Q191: 0.2 N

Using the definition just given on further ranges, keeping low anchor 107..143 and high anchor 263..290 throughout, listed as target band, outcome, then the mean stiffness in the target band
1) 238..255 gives -3.6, 12.7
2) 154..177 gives -4.1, 12.2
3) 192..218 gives -4.6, 12.3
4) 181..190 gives -1.8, 12.5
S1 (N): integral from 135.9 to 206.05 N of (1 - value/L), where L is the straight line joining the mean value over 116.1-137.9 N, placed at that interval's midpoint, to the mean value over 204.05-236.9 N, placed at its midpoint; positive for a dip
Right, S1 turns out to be -4.6 N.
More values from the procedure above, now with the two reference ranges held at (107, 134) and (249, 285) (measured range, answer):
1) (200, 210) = -2.0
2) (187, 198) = -2.0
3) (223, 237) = -3.8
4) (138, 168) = -3.8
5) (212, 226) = -3.2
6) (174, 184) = -1.6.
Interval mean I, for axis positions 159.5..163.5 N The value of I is 12.7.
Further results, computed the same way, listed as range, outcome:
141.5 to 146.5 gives 10.7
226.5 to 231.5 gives 13.1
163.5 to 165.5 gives 12.1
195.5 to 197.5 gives 12.1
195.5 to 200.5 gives 12.3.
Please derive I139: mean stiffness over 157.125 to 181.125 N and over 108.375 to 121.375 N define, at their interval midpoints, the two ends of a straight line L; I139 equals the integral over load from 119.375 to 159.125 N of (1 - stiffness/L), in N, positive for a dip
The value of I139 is 4.2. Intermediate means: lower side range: 11.3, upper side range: 12.2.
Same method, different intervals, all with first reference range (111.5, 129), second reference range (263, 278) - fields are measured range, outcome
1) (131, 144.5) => 0.9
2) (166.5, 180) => -2.6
